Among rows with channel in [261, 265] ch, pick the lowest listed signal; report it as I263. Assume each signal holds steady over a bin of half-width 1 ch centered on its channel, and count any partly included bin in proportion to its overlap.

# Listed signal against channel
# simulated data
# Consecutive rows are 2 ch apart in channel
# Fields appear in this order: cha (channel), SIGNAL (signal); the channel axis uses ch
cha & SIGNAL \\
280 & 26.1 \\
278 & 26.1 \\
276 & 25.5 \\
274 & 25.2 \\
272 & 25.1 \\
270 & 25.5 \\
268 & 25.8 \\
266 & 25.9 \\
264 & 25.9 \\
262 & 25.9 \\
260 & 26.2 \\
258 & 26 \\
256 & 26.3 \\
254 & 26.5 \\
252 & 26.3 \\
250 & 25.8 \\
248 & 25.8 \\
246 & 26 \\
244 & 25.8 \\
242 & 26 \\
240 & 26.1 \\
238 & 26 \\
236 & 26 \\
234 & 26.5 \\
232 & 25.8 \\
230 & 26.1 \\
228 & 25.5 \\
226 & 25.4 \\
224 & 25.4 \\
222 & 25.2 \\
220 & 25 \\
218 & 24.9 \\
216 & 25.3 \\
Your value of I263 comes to 25.9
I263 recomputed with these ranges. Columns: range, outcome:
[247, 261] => 25.8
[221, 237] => 25.2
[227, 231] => 25.5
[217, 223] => 24.9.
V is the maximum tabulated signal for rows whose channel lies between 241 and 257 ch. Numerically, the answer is 26.5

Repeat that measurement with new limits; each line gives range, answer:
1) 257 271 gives 26.2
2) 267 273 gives 25.8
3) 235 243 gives 26.1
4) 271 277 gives 25.5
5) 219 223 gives 25.2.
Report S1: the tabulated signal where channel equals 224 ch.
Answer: 25.4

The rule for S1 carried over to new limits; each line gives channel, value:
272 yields 25.1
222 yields 25.2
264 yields 25.9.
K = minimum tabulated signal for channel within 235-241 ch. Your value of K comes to 26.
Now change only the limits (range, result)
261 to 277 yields 25.1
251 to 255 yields 26.3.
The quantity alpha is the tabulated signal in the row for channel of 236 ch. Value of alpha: 26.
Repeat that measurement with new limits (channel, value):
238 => 26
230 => 26.1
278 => 26.1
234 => 26.5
